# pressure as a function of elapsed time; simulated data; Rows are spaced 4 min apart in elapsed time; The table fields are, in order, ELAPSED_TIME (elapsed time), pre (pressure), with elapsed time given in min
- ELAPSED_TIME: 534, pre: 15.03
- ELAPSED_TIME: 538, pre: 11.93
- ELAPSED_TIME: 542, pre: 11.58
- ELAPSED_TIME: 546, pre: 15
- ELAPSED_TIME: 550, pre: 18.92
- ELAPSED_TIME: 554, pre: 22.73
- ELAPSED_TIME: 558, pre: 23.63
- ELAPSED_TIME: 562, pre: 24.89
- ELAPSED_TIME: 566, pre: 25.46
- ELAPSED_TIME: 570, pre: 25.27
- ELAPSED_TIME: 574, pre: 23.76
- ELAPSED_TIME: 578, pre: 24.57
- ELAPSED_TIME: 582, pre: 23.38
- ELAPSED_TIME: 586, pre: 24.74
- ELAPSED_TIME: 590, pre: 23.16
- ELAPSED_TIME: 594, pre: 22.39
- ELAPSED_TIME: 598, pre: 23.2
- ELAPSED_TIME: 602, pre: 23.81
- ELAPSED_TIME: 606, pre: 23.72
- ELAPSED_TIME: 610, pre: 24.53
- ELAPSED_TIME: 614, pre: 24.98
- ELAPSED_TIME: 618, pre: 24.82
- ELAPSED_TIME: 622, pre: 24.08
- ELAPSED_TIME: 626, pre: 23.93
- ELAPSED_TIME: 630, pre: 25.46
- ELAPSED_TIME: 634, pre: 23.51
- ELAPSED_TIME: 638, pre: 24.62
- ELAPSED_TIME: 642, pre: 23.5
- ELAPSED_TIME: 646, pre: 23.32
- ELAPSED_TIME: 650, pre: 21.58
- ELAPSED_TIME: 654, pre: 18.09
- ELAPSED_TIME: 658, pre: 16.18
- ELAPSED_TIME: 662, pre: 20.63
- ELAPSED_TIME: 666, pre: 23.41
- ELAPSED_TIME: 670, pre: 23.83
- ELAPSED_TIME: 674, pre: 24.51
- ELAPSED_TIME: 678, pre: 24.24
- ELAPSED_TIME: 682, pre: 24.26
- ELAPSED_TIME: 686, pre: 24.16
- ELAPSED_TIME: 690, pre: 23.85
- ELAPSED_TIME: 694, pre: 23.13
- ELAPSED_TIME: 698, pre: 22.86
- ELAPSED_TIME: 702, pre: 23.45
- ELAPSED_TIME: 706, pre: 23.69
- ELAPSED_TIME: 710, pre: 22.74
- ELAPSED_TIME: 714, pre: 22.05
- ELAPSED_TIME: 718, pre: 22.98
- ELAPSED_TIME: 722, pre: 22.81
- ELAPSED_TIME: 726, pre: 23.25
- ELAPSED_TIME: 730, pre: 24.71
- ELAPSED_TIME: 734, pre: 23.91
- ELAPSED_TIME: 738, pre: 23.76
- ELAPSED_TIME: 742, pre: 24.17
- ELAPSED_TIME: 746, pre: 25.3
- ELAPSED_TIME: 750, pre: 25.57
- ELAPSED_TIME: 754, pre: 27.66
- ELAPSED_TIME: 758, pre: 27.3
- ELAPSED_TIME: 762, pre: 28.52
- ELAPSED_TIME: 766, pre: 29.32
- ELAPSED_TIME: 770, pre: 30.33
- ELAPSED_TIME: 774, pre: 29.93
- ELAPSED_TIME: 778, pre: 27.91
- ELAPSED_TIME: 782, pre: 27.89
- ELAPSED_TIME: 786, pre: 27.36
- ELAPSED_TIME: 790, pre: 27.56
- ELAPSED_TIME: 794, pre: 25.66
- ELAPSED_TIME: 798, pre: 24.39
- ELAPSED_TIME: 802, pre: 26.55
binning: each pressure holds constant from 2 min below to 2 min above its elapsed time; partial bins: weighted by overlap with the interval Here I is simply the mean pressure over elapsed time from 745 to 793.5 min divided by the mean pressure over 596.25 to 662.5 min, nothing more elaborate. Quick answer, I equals 1.21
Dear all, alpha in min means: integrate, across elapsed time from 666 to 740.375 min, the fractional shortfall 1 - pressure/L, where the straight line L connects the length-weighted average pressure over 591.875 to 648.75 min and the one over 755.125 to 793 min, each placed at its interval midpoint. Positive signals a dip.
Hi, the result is 7.8 min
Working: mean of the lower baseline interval 24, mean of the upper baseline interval 28.4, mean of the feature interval 23.6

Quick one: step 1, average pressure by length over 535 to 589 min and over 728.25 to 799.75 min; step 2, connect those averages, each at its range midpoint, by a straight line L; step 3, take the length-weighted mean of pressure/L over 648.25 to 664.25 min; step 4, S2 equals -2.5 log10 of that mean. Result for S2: 0.23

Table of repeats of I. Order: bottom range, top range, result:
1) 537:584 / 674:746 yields 1.12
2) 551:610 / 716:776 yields 1.09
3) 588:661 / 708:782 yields 1.12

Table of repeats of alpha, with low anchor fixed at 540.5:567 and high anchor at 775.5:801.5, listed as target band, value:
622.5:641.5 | -1.5 min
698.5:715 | 1.0 min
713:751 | 2.1 min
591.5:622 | -3.0 min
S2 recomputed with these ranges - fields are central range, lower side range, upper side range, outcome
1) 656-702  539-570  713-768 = 0.034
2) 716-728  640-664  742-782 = 0.097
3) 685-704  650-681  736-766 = -0.012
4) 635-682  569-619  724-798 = 0.125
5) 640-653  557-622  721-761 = 0.094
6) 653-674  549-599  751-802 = 0.213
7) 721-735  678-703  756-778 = 0.111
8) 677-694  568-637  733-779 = 0.073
